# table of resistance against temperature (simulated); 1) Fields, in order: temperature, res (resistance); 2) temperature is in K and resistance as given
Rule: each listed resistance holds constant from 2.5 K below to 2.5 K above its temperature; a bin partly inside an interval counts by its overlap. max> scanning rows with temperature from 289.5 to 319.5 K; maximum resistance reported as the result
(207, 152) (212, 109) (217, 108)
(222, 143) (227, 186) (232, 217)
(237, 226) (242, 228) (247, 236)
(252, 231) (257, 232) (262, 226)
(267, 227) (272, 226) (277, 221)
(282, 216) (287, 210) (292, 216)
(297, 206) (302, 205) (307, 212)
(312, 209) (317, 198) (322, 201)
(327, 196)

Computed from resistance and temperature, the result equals 216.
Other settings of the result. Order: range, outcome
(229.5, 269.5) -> 236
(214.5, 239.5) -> 226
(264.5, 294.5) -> 227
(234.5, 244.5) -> 228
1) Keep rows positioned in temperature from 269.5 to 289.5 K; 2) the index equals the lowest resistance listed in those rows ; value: 210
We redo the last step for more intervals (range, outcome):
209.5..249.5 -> 108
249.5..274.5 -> 226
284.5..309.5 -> 205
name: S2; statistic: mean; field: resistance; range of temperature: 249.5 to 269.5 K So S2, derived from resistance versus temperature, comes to 229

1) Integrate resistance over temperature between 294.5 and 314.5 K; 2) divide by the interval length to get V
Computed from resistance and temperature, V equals 208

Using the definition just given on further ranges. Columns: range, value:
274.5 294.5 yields 216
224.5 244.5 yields 214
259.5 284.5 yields 223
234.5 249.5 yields 230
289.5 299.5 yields 211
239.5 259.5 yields 232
